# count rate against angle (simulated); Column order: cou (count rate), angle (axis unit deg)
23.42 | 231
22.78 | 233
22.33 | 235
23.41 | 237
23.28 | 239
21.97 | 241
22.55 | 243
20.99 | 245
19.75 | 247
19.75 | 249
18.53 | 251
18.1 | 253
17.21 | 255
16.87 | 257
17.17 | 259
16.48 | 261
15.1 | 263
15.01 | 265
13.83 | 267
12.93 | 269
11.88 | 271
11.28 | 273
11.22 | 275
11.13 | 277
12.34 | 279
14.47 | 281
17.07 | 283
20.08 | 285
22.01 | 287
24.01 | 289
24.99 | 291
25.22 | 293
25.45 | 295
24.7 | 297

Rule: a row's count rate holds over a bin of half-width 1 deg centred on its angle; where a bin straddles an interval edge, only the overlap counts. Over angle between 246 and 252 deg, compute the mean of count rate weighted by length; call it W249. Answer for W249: 19.3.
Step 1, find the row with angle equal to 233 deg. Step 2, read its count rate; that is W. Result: 22.78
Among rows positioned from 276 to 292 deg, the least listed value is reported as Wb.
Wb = 11.13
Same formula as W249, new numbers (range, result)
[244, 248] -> 20.4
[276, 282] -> 12.6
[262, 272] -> 13.8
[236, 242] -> 22.9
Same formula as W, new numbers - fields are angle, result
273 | 11.28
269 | 12.93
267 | 13.83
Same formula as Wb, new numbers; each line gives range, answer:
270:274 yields 11.28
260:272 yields 11.88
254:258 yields 16.87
